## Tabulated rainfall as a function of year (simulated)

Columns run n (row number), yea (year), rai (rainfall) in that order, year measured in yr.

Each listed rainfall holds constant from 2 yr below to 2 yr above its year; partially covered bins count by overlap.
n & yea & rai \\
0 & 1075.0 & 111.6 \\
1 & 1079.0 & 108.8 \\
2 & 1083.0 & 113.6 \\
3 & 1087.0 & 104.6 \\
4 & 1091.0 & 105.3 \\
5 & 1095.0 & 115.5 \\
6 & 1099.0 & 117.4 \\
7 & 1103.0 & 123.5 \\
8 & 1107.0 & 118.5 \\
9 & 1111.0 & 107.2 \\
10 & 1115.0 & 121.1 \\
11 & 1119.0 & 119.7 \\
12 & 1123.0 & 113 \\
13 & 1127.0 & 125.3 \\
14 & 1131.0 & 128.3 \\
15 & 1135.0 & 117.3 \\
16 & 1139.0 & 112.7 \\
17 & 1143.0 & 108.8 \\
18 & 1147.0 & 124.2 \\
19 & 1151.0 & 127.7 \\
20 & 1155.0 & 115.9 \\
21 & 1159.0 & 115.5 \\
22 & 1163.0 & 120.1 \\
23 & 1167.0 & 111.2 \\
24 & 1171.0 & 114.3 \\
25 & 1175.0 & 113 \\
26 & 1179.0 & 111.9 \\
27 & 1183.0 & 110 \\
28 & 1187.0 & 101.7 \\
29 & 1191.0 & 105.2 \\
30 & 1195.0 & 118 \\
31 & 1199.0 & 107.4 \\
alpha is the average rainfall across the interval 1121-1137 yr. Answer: 121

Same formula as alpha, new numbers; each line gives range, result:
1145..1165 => 121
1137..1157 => 118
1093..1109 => 119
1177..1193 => 107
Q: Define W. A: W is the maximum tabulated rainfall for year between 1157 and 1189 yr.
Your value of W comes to 120.1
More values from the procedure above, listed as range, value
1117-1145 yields 128.3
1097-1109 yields 123.5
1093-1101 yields 117.4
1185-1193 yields 105.2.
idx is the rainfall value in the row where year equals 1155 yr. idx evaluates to 115.9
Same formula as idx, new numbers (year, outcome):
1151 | 127.7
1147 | 124.2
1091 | 105.3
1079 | 108.8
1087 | 104.6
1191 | 105.2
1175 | 113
